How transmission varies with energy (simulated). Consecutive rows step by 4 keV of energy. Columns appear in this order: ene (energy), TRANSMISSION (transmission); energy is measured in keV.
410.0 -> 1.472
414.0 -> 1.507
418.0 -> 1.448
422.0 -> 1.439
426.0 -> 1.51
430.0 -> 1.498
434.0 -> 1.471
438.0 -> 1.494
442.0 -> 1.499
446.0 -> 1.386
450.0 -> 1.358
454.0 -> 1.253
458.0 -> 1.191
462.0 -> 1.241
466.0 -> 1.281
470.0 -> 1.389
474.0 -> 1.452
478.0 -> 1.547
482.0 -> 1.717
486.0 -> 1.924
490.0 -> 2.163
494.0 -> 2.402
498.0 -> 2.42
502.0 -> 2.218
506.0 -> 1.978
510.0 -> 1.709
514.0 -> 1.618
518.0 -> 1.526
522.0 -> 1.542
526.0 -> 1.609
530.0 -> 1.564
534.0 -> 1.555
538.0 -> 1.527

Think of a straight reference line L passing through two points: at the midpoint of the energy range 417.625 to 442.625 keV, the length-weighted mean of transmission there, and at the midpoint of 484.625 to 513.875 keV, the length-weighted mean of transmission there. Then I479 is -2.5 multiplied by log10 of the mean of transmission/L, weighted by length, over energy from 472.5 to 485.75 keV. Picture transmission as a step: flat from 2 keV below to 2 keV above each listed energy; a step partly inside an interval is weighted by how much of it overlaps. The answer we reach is 0.18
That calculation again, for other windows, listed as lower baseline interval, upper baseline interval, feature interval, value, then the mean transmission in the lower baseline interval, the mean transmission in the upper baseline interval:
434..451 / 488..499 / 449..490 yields 0.286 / 1.44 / 2.32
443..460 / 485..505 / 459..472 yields 0.231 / 1.31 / 2.23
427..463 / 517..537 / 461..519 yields -0.202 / 1.38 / 1.56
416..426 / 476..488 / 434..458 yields 0.132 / 1.46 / 1.73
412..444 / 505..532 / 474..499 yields -0.235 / 1.48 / 1.64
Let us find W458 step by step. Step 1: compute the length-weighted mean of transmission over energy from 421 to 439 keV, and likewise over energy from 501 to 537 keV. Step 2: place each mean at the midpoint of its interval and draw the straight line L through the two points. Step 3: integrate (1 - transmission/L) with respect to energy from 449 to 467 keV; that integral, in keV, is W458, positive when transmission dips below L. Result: 3.3 keV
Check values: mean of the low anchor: 1.48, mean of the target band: 1.26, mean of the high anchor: 1.68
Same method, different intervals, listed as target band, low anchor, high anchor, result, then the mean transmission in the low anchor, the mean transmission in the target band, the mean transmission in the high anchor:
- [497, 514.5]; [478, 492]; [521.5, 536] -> -2.6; 1.88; 2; 1.57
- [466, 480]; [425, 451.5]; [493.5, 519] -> 2.3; 1.46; 1.44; 1.97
